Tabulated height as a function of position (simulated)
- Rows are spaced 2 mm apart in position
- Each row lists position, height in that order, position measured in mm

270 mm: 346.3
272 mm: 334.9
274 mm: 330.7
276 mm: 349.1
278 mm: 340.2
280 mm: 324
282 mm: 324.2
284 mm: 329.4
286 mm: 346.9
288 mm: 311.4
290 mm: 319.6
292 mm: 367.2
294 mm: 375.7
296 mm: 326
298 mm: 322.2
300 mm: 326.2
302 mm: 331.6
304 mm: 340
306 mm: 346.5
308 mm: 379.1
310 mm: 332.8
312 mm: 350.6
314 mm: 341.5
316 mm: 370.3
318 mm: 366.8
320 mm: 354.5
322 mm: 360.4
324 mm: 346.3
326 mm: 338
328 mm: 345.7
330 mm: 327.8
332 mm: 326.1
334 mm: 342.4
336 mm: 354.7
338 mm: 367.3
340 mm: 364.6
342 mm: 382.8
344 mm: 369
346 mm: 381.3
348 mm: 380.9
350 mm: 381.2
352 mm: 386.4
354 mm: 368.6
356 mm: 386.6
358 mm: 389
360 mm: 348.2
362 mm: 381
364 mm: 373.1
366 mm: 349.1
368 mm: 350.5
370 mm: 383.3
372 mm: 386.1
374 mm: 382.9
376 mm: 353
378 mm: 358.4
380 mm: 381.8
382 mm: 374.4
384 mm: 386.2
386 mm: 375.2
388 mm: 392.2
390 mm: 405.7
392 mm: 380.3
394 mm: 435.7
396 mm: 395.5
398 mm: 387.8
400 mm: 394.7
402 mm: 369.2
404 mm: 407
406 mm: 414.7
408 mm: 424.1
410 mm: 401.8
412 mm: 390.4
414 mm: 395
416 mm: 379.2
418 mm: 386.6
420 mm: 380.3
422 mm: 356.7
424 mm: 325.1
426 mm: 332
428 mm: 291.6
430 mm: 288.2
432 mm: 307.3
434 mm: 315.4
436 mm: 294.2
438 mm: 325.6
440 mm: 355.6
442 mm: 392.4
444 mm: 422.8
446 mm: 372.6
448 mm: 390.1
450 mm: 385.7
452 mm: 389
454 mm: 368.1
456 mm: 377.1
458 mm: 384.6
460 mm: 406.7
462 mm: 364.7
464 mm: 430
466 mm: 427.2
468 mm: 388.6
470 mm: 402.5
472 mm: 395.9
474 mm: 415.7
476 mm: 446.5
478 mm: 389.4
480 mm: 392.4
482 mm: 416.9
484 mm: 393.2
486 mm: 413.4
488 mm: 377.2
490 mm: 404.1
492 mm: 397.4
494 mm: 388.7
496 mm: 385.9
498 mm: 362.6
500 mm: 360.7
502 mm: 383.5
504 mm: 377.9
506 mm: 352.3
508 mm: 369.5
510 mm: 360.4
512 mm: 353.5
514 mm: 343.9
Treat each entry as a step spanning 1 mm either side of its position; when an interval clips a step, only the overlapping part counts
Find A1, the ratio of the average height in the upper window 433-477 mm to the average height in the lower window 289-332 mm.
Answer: 1.1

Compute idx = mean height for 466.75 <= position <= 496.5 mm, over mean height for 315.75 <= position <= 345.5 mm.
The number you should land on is 1.13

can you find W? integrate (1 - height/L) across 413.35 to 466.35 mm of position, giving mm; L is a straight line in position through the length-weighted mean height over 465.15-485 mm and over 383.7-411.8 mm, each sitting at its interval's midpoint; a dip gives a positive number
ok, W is 5.2 mm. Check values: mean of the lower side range 398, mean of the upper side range 407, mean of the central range 364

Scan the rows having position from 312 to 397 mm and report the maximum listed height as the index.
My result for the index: 435.7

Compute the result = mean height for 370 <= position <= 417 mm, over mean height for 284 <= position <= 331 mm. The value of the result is 1.1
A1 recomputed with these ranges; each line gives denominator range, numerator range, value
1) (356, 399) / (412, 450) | 0.93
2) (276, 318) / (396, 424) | 1.14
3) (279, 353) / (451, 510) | 1.12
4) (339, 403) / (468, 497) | 1.06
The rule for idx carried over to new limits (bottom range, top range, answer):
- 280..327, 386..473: 1.10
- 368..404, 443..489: 1.03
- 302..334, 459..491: 1.16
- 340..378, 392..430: 1.02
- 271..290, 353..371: 1.12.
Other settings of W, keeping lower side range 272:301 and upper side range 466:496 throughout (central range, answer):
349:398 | -1.9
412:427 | 0.6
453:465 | 0.2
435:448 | 0.9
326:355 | -0.7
